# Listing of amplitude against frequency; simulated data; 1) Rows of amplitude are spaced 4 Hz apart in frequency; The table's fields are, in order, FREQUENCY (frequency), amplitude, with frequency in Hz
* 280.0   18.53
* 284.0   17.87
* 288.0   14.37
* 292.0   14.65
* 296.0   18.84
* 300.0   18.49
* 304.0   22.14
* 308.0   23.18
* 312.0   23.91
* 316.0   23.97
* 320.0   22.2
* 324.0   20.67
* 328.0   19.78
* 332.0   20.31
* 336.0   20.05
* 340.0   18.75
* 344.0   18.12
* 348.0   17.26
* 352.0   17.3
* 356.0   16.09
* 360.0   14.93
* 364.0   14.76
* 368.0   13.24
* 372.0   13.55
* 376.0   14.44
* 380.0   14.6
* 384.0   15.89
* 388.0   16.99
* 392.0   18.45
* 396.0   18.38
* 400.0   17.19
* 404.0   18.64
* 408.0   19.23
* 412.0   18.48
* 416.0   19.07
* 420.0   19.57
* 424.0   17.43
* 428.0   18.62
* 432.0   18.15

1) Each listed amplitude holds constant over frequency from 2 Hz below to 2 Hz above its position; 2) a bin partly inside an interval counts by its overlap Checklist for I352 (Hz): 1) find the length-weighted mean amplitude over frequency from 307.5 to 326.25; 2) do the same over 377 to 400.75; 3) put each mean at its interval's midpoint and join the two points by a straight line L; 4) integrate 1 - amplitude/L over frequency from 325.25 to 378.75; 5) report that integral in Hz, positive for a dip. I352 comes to 8.29 Hz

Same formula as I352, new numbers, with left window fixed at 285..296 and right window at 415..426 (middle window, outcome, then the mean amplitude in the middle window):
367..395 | 3.6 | 15.5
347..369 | 2.0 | 15.6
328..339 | -2.2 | 20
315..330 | -4.7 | 21.5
